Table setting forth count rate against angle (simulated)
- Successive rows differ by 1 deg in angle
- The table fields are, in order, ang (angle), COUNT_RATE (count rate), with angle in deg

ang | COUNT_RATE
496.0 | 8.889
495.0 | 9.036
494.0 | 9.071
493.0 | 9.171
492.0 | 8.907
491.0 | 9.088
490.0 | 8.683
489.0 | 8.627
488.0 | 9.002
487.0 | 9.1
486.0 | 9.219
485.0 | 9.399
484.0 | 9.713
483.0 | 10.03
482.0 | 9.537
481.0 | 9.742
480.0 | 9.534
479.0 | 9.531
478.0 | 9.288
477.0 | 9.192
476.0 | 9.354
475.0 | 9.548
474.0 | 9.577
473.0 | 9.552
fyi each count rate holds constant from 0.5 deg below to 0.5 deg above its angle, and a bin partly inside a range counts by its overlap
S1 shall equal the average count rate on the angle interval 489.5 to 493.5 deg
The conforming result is 8.96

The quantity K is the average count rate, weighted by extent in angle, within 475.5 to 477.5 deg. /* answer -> 9.27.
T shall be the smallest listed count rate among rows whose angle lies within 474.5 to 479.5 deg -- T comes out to 9.192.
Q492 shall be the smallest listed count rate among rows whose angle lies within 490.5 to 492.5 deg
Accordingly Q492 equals 8.907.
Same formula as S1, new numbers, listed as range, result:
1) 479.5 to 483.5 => 9.71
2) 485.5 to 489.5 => 8.99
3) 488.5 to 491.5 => 8.8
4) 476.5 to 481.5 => 9.46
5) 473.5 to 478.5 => 9.39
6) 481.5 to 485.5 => 9.67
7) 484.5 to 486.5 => 9.31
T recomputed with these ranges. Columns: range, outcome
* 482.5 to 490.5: 8.627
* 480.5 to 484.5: 9.537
